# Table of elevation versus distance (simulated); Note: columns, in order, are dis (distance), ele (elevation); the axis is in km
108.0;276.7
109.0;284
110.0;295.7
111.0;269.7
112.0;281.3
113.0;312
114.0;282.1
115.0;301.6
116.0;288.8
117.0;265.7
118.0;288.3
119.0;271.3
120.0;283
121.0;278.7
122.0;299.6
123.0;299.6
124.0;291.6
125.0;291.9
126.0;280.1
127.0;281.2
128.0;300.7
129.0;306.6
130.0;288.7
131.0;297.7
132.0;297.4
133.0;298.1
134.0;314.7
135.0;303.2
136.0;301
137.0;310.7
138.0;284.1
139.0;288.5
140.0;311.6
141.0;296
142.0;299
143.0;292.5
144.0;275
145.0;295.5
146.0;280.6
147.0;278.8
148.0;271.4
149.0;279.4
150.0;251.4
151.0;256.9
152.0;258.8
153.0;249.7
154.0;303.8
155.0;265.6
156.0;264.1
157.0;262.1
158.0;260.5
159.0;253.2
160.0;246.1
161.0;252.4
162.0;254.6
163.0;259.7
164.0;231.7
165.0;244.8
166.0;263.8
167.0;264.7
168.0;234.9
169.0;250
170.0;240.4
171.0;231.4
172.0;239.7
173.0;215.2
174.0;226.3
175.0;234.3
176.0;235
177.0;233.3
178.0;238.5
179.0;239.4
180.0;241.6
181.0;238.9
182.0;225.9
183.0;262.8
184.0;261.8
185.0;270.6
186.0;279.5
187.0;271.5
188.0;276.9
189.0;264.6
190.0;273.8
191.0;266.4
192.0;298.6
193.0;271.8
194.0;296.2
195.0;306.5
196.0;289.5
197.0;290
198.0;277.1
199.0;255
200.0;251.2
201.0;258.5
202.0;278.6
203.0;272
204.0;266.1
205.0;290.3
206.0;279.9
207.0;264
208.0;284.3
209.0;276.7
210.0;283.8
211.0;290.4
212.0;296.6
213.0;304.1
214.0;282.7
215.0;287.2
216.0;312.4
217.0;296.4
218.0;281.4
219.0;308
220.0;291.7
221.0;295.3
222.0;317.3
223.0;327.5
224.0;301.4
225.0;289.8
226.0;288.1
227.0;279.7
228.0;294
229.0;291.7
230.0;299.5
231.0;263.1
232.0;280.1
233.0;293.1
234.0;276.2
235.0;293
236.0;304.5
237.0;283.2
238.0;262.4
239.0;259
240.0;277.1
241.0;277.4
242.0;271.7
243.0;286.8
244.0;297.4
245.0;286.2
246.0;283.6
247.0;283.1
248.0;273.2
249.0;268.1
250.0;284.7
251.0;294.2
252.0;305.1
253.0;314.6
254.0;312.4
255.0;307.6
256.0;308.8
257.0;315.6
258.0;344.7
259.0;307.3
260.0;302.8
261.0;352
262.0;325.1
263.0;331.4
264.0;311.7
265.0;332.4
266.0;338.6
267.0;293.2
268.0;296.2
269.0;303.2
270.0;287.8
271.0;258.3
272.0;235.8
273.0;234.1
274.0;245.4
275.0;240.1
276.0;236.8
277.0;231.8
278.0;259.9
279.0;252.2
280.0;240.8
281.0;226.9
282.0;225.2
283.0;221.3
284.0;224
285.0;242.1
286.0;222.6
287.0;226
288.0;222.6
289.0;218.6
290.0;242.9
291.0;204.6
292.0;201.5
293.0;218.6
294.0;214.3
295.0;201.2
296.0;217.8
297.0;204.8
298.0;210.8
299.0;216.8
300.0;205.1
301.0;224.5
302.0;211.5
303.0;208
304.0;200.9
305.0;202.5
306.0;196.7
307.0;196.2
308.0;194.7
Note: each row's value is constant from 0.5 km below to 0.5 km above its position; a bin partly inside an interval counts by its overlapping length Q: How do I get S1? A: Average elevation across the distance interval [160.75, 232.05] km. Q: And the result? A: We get 271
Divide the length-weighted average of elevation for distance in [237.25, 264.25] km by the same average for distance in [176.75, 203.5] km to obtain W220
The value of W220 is 1.12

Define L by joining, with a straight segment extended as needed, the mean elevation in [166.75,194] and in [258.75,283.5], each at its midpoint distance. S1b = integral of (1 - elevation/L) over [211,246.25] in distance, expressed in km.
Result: -3.4 km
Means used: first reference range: 252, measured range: 290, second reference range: 275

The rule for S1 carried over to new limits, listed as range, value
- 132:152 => 288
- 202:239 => 289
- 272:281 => 241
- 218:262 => 294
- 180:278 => 285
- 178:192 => 260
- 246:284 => 283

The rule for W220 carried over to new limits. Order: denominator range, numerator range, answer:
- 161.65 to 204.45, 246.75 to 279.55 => 1.13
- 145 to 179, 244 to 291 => 1.09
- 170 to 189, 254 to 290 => 1.11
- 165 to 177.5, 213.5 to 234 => 1.23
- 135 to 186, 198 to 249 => 1.09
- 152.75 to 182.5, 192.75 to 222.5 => 1.16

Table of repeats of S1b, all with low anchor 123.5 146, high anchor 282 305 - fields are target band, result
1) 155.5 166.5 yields 1.1 km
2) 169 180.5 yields 1.7 km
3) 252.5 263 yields -3.8 km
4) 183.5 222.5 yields -3.2 km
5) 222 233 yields -1.9 km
